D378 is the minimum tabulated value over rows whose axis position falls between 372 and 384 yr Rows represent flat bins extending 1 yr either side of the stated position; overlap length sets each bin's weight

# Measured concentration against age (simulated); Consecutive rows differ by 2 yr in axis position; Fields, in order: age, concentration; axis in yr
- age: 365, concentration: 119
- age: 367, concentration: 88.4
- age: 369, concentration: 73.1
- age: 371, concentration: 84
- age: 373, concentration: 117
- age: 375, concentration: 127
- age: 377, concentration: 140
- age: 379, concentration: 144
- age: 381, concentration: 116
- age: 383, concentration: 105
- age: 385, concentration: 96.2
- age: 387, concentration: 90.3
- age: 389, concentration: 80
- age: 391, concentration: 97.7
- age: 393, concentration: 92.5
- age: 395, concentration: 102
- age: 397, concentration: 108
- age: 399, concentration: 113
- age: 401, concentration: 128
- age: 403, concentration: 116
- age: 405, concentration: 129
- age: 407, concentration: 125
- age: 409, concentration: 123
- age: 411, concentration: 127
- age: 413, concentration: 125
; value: 105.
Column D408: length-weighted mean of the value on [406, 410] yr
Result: 124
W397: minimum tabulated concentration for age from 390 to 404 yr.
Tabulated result 92.5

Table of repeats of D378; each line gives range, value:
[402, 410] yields 116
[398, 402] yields 113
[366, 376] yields 73.1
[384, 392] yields 80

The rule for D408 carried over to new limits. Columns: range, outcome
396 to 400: 110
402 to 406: 122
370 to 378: 117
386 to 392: 89.3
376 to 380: 142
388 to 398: 96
